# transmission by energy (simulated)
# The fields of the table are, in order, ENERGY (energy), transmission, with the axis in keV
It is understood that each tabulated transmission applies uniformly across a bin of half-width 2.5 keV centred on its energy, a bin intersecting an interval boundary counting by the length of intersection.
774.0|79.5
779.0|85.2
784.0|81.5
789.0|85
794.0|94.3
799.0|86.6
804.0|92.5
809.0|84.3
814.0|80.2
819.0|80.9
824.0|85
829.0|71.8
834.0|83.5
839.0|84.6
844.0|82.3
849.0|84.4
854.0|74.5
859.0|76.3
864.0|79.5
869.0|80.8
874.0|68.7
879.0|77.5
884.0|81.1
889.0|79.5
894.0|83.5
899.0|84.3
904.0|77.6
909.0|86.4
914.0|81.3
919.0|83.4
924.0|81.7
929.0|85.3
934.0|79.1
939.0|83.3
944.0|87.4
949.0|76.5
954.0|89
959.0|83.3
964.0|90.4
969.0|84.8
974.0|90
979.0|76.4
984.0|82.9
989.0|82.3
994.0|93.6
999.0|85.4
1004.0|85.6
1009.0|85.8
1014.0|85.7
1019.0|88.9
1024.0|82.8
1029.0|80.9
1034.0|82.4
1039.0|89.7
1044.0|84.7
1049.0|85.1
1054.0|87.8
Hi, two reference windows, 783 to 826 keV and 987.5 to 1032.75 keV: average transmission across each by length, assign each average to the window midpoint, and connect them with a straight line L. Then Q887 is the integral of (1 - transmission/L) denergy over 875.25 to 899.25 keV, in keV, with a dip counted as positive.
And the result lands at 1.53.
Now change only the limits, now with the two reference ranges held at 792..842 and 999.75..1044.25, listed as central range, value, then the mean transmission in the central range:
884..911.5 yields 0.8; 82.2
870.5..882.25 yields 1.4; 74.3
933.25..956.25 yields 0.4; 83.3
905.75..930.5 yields 0.4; 83.4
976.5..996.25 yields 0.3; 83.7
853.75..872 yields 1.4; 77.9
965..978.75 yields -0.2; 85.9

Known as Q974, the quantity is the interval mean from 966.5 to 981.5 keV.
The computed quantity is 83.7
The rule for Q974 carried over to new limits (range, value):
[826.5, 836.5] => 77.7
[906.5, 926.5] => 83.2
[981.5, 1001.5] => 86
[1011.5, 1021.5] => 87.3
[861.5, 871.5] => 80.2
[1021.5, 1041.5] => 84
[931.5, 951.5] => 81.6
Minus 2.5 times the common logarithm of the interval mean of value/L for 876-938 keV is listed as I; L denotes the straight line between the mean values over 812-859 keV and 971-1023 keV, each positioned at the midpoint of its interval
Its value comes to 0.01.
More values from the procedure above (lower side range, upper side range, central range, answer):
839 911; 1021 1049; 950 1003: -0.037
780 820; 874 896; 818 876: 0.036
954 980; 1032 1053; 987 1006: -0.013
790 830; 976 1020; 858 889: 0.100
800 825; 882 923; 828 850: 0.028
